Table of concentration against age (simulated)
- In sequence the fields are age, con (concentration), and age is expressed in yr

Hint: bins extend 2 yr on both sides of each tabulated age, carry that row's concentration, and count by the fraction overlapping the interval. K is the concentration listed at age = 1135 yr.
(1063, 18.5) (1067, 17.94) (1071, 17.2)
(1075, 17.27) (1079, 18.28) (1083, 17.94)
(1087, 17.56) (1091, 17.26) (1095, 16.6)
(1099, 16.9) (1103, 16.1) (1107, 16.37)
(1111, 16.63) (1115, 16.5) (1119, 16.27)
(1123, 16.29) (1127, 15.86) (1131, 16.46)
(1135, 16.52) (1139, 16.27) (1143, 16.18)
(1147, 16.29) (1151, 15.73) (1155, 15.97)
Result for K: 16.52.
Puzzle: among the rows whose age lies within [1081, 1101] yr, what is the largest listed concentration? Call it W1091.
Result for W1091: 17.94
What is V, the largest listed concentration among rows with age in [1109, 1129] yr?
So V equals 16.63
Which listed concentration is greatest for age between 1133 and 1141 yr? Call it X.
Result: 16.52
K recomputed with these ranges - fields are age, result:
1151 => 15.73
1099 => 16.9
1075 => 17.27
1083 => 17.94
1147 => 16.29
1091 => 17.26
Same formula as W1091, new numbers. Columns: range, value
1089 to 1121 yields 17.26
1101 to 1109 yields 16.37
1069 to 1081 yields 18.28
